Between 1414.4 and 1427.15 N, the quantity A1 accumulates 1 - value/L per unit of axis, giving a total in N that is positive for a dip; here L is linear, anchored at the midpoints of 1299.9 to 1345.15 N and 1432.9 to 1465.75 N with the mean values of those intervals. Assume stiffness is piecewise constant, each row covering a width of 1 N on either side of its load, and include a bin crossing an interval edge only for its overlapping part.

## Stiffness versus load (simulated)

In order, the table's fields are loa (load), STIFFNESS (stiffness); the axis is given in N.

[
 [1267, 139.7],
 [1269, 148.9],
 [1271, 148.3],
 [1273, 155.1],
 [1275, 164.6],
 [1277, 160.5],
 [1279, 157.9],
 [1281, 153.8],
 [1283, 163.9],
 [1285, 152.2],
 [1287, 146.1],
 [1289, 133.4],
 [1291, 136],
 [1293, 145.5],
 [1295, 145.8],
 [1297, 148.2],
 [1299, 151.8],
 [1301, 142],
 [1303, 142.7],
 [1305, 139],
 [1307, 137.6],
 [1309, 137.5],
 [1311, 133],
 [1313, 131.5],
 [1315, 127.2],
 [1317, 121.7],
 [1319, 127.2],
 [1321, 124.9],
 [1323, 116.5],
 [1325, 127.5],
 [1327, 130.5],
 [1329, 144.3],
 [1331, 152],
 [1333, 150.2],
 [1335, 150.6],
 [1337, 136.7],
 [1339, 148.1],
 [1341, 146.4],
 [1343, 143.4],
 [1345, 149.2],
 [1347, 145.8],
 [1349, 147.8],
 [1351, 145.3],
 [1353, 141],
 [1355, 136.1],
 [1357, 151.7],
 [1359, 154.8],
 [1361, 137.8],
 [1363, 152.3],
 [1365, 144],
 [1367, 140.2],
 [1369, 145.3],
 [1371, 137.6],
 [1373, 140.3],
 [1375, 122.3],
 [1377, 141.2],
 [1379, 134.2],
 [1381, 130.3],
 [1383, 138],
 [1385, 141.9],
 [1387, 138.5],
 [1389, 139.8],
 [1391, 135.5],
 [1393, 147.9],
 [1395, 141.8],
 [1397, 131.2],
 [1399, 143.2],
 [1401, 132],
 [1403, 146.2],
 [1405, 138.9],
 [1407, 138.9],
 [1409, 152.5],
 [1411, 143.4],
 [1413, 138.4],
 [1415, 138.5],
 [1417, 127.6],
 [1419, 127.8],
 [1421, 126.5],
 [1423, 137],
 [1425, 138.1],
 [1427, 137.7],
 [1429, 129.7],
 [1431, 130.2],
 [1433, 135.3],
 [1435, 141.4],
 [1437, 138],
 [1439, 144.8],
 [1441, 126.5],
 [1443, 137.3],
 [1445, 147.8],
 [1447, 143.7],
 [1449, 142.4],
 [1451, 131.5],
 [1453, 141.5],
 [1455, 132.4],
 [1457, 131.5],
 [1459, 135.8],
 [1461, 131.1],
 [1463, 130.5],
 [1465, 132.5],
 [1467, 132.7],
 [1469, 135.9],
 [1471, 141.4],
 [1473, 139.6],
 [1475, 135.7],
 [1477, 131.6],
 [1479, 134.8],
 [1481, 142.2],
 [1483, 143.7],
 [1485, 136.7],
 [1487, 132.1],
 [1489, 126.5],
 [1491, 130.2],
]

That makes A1 0.37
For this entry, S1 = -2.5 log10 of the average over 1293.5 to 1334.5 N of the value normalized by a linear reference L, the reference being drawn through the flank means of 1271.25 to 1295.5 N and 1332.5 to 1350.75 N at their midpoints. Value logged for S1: 0.09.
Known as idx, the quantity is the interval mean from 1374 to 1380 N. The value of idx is 133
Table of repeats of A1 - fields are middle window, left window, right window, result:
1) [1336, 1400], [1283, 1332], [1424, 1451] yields -1.8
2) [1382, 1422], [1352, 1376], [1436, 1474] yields 0.4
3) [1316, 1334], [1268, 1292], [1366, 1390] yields 1.5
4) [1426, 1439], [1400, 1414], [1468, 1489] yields 0.3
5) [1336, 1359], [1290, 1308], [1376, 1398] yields -0.8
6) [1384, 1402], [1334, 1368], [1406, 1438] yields 0.1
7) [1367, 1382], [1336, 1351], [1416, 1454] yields 0.6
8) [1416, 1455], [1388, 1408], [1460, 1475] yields 0.3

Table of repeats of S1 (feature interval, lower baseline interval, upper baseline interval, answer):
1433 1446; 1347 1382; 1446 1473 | -0.02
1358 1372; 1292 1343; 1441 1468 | -0.05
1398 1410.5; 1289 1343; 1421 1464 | -0.04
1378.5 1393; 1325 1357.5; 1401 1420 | 0.02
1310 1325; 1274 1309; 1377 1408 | 0.16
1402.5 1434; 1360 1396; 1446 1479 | 0.01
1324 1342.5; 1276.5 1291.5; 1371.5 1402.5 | 0.01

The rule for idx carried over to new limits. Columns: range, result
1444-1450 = 145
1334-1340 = 145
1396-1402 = 135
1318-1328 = 125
